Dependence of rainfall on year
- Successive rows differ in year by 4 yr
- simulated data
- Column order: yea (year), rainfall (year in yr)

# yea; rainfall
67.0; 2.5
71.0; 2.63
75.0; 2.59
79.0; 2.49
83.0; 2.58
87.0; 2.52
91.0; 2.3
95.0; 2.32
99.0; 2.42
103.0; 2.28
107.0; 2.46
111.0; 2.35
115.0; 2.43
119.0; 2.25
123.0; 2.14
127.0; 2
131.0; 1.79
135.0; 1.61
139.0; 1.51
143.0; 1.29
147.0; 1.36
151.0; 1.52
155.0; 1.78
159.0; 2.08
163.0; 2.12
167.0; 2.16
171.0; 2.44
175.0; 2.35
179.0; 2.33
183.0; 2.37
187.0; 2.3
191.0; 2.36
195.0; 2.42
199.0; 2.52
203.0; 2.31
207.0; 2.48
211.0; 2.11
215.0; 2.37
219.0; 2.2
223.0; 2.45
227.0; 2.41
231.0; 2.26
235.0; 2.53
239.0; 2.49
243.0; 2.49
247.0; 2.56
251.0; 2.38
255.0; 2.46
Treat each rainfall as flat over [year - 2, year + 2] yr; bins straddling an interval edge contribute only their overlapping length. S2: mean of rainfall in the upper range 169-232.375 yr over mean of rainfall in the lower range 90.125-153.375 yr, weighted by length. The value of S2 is 1.2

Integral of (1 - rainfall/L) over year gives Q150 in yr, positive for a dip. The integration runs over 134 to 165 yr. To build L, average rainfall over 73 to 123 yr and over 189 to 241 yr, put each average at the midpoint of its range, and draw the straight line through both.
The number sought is 9.5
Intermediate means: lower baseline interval 2.4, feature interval 1.66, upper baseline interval 2.38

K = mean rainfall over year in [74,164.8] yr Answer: 2.09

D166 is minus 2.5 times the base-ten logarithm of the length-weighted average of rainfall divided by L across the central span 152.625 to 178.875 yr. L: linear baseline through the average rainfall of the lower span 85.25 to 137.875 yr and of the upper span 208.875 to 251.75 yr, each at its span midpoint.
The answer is 0.064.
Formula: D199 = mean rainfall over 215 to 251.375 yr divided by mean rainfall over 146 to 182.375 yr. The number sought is 1.18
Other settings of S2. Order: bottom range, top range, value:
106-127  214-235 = 1.03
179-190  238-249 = 1.08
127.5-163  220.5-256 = 1.47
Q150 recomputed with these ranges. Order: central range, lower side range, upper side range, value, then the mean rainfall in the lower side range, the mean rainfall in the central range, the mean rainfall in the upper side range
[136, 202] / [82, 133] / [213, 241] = 8.13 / 2.29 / 2.05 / 2.39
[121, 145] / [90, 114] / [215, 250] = 6.58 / 2.36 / 1.72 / 2.42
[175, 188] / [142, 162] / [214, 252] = -2.78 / 1.65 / 2.34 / 2.42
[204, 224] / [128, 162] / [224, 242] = -0.51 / 1.64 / 2.32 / 2.43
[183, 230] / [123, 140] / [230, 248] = -1.95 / 1.79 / 2.36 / 2.47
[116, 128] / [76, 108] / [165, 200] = 1.18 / 2.43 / 2.17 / 2.36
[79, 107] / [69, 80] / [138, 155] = -1.57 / 2.58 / 2.41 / 1.46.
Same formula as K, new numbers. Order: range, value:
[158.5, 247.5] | 2.35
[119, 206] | 2.05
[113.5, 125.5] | 2.26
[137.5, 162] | 1.61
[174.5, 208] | 2.38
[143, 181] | 1.98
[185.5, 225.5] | 2.35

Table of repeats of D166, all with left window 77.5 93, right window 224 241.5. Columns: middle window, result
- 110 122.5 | 0.065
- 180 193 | 0.045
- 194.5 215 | 0.032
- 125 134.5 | 0.309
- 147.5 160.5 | 0.377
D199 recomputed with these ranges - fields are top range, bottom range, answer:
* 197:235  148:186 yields 1.12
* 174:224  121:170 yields 1.31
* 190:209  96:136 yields 1.11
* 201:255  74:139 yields 1.06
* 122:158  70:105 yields 0.68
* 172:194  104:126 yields 1.02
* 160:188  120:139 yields 1.23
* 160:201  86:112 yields 0.98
